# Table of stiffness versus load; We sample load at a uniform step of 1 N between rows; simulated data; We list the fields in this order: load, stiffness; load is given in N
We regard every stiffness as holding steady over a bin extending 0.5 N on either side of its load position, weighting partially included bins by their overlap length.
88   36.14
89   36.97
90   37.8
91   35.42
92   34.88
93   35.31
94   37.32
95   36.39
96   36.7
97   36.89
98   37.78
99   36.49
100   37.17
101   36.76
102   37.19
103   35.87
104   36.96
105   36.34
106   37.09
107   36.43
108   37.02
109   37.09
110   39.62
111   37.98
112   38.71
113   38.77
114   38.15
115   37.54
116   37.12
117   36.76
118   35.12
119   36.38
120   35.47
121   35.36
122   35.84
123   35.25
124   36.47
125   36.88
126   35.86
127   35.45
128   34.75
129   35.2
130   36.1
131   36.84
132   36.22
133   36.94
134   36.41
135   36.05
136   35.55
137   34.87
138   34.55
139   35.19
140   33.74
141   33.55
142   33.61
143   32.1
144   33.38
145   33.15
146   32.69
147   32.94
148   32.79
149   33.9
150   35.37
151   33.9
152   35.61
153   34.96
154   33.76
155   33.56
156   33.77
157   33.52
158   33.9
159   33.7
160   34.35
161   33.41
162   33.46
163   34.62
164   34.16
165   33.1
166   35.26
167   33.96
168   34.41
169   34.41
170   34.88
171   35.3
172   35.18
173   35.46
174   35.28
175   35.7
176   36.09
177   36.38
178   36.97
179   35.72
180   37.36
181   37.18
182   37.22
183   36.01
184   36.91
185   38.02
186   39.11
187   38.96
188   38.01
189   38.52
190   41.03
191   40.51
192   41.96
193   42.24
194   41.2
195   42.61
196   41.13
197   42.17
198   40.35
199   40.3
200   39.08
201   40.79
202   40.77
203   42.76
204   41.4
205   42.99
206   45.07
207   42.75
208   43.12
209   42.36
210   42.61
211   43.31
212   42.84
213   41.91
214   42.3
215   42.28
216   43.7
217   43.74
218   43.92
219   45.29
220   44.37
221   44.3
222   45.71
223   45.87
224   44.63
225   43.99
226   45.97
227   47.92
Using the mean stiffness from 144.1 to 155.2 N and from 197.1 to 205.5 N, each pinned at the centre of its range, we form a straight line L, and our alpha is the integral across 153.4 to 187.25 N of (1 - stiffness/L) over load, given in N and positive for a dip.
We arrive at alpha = 1.4 N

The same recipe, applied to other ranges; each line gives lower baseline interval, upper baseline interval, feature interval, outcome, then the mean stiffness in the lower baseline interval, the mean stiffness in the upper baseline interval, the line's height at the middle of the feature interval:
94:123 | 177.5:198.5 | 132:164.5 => 3.3 N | 36.9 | 39.2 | 38.1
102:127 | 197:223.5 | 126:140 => 0.9 N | 36.8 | 42.8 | 38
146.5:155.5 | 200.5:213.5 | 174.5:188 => 0.5 N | 34.1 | 42.5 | 38.6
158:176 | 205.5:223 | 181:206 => -0.4 N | 34.5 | 43.6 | 39.6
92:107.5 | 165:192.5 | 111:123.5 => 0.0 N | 36.7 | 36.8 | 36.7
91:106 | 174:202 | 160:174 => 1.4 N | 36.6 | 38.9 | 38.4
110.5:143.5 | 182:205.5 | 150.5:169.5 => 2.0 N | 35.9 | 40.2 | 38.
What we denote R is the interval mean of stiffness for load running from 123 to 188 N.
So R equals 35.1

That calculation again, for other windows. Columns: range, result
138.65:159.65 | 33.8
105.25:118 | 37.6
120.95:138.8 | 35.8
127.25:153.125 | 34.6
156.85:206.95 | 37.7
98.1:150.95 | 35.8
